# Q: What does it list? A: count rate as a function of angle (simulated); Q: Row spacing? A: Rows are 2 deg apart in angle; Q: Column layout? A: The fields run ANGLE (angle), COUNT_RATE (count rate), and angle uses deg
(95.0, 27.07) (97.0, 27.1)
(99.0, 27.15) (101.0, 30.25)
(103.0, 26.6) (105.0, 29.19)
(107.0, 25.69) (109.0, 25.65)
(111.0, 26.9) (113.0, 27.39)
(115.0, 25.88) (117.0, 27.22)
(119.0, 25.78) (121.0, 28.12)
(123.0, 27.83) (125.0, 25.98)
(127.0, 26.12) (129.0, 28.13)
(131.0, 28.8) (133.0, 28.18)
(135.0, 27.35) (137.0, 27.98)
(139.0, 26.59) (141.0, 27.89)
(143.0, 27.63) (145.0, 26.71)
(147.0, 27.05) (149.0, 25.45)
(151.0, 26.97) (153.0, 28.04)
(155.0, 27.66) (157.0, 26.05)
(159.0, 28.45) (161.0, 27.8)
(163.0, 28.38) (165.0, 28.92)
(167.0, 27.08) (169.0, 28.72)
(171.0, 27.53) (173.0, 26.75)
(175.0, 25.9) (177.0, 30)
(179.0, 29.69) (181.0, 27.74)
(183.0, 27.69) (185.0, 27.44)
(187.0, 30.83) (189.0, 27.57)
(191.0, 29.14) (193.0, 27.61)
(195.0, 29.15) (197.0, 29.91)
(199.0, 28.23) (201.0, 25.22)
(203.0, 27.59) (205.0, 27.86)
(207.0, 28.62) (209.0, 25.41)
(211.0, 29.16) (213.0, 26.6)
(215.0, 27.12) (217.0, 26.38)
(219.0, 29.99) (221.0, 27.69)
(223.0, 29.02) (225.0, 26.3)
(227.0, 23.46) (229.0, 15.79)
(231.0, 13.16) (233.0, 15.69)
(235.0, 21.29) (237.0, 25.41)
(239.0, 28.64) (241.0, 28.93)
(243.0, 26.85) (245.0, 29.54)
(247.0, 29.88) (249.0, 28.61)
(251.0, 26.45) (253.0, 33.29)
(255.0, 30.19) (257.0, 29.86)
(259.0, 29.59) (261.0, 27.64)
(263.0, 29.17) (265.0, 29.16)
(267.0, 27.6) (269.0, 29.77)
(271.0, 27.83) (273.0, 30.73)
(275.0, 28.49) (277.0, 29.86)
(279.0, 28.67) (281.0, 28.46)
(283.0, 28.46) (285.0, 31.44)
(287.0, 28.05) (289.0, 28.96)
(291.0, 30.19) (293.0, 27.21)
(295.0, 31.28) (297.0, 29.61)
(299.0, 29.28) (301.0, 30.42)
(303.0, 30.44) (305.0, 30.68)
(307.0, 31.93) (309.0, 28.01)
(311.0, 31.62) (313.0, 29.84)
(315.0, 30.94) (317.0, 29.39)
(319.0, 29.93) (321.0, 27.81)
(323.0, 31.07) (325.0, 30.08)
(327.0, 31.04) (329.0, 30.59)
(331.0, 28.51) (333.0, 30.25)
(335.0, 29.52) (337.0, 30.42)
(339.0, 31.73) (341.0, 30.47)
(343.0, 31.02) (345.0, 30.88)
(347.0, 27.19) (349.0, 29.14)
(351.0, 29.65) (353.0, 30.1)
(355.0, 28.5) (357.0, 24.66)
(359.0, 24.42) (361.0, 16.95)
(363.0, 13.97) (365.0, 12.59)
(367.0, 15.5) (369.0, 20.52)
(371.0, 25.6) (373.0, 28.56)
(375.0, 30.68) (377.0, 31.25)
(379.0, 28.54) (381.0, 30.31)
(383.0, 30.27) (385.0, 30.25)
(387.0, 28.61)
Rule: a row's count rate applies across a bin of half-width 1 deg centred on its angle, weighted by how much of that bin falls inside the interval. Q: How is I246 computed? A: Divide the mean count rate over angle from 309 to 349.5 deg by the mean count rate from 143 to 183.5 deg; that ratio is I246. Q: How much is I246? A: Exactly 1.09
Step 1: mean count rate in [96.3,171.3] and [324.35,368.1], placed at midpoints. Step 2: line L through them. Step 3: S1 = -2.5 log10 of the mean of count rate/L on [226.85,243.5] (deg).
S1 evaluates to 0.23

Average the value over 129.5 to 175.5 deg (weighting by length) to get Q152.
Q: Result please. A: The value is 27.5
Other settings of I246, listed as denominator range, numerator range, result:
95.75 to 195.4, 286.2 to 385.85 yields 1.02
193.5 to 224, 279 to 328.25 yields 1.07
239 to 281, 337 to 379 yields 0.89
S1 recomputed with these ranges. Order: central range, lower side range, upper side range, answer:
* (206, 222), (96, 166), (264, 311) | 0.03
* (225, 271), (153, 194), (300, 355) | 0.10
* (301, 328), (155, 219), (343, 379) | -0.17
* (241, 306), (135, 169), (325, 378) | -0.09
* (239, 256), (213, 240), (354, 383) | -0.21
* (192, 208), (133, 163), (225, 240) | -0.20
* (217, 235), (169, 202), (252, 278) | 0.26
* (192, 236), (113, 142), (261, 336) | 0.12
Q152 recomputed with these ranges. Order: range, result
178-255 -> 26.9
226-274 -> 26.6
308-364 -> 28.5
